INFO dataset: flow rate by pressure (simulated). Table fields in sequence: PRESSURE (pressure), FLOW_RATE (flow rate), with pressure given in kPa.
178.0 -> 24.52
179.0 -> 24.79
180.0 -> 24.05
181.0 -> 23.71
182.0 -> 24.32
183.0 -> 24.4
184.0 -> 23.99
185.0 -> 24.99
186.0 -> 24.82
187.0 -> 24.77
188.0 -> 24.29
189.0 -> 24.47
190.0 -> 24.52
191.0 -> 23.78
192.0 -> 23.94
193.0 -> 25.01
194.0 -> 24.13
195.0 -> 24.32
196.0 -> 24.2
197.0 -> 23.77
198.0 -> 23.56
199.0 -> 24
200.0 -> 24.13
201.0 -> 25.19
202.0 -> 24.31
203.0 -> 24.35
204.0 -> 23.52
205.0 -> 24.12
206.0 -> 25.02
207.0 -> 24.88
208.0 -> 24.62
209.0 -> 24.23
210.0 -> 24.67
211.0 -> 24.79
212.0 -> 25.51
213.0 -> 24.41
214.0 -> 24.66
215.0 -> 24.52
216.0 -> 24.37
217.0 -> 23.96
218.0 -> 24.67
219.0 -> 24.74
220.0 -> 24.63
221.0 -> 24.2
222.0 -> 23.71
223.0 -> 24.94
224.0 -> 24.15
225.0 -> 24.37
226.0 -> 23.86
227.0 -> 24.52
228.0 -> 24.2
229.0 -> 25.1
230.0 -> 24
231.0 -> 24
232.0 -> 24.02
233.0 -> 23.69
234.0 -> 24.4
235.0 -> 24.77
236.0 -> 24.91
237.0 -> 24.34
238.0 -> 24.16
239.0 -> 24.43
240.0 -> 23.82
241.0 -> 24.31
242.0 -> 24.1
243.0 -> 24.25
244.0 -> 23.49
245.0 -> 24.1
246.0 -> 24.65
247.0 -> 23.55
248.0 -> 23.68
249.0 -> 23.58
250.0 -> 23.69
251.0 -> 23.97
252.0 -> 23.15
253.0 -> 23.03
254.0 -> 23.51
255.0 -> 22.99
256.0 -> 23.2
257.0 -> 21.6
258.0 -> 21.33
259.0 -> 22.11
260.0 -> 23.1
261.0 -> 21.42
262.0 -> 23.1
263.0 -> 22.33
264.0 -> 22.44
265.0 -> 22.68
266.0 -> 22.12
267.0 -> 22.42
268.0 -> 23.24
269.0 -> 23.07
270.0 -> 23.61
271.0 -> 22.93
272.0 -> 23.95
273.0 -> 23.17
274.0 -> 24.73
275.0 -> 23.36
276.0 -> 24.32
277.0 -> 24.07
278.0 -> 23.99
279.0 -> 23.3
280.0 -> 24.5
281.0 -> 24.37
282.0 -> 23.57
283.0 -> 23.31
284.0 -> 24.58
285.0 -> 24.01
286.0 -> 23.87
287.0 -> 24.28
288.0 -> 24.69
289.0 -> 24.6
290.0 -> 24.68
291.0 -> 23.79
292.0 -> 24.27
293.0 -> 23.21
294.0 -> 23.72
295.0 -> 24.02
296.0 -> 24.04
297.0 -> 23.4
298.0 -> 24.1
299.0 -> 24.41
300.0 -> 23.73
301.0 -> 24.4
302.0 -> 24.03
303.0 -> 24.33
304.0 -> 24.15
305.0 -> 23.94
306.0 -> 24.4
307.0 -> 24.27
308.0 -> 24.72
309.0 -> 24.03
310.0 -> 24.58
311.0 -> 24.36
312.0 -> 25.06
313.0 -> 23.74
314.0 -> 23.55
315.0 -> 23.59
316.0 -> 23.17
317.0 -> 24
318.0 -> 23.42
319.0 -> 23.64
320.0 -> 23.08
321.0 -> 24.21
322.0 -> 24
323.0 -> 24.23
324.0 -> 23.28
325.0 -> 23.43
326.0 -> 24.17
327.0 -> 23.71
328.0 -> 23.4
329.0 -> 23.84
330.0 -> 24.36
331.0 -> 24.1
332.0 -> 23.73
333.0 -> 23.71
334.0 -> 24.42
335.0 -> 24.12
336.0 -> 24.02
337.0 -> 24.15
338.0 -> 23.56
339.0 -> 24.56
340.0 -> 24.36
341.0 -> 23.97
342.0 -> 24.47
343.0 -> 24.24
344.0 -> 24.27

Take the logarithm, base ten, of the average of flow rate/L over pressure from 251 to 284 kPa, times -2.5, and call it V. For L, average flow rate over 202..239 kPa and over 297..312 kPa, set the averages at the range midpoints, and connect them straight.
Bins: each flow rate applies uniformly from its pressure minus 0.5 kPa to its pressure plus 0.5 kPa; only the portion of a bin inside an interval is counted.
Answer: 0.053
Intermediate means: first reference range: 24.4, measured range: 23.2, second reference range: 24.2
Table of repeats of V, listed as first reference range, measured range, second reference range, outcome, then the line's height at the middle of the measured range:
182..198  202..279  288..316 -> 0.02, 24.2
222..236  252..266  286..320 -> 0.08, 24.2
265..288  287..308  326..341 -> -0.02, 23.8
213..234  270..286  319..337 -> 0.01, 24.1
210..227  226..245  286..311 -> 0.01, 24.4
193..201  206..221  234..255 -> -0.02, 24.1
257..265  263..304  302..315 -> -0.03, 23.2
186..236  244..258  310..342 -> 0.04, 24.2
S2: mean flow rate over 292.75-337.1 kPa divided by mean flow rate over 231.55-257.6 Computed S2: 1.01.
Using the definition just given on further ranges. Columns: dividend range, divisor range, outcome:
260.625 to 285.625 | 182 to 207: 0.96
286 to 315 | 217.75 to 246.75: 0.99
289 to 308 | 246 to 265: 1.05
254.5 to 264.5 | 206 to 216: 0.91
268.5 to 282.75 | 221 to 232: 0.98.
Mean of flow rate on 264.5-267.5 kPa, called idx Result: 22.4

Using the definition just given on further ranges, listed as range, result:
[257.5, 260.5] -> 22.2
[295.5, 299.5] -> 24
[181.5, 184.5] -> 24.2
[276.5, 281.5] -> 24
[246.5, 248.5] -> 23.6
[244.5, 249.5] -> 23.9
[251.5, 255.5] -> 23.2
